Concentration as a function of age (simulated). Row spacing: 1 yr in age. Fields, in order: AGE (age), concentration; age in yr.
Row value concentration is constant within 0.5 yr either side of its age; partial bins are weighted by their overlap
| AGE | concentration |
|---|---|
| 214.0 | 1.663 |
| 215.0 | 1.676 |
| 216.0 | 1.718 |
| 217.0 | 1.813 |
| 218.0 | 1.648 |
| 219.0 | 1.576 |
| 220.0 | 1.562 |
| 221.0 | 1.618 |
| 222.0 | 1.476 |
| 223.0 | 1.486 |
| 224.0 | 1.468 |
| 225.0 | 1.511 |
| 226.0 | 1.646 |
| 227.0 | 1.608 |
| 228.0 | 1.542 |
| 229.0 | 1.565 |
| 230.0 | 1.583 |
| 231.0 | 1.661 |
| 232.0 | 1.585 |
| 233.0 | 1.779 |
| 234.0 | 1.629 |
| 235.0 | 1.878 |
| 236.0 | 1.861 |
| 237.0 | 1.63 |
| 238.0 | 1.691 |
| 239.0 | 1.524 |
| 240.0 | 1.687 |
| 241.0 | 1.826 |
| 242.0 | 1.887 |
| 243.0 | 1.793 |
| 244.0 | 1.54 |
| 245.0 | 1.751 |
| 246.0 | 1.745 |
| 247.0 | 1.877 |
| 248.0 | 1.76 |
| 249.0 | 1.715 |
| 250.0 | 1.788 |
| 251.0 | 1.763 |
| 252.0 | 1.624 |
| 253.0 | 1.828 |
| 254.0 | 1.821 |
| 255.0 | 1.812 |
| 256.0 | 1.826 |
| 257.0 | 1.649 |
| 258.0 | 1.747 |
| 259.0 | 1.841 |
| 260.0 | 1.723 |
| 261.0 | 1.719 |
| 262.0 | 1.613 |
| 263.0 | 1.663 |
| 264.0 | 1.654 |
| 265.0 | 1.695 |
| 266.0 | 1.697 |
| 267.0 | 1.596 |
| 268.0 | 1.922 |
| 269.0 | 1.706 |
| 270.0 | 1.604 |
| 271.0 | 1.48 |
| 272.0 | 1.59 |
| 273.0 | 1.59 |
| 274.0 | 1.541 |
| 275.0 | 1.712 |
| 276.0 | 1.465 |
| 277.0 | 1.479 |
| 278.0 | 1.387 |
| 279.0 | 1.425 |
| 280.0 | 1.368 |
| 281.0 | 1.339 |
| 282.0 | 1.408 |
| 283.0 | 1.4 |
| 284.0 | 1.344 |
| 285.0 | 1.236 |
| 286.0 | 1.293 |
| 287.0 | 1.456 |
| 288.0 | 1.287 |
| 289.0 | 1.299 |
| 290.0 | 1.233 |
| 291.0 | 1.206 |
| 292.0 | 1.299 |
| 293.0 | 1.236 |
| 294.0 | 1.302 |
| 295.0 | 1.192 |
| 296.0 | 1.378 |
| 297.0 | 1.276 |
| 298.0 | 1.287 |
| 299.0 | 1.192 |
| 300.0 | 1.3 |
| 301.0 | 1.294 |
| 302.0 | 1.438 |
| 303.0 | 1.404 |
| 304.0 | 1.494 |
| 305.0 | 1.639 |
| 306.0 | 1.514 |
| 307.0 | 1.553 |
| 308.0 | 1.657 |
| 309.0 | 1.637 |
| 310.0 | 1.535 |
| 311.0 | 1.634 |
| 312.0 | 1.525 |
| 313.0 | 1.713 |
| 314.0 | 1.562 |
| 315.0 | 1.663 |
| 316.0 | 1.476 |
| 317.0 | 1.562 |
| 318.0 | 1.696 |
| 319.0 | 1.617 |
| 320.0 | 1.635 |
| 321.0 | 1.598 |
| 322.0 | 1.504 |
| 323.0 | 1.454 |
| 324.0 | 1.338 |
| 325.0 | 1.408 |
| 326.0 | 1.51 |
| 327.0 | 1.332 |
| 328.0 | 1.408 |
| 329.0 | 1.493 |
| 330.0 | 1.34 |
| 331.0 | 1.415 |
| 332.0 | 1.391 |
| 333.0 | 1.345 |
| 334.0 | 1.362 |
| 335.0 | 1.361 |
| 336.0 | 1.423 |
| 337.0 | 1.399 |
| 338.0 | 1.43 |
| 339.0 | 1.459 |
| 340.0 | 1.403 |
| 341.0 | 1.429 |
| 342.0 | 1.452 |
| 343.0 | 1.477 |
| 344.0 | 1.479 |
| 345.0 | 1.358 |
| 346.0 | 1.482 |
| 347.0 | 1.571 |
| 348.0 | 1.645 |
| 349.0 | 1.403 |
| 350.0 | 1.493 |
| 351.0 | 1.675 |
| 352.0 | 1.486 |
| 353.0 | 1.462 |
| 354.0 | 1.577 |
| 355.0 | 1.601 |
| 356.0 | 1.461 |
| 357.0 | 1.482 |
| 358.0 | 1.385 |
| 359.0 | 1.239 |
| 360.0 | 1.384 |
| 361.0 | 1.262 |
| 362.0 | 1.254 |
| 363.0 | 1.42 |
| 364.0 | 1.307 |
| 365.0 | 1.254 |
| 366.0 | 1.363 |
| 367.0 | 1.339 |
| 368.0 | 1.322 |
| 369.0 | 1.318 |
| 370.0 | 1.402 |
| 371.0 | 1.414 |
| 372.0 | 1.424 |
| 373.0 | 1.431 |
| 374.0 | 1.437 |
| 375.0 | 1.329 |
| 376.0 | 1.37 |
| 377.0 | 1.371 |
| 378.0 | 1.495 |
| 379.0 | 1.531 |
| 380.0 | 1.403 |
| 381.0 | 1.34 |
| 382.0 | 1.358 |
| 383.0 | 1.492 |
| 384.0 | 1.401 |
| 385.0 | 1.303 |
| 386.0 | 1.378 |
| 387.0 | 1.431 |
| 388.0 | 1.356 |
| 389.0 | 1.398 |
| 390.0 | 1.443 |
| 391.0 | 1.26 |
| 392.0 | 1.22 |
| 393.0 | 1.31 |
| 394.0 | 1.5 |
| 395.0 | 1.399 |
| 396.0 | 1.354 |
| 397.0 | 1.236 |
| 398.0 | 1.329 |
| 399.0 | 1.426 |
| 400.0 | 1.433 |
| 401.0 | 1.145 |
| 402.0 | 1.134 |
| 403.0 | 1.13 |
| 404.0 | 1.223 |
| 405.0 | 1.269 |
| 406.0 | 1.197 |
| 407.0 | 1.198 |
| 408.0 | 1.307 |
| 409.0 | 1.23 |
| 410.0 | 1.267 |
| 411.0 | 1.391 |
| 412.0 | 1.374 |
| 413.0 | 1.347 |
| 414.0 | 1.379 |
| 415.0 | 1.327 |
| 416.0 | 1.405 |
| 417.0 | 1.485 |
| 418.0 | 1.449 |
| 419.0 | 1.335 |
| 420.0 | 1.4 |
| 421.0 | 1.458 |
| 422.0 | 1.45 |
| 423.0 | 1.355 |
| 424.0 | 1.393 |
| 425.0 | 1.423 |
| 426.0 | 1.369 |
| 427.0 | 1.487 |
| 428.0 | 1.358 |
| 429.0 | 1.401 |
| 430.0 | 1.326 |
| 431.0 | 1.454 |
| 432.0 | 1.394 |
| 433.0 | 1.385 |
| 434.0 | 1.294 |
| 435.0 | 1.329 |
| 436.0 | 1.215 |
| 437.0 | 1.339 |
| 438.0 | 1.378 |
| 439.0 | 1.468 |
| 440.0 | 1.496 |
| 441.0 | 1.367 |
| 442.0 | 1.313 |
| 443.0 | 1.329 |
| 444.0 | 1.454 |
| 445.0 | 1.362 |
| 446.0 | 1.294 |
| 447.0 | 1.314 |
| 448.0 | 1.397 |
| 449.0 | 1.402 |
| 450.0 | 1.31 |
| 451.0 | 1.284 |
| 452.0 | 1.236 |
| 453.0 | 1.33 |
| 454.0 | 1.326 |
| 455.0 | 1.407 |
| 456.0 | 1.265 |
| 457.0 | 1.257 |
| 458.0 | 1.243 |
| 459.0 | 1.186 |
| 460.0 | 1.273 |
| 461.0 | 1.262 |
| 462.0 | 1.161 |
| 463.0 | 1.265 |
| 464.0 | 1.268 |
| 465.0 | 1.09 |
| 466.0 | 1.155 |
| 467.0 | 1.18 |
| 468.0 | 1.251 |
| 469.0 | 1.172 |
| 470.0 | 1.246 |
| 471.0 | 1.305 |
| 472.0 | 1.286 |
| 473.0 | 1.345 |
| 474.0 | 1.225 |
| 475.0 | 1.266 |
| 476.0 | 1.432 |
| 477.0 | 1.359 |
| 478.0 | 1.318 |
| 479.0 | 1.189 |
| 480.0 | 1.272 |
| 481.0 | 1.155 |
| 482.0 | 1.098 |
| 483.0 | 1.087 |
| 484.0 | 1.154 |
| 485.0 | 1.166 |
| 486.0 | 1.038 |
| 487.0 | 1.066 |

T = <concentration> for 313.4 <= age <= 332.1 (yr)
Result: 1.5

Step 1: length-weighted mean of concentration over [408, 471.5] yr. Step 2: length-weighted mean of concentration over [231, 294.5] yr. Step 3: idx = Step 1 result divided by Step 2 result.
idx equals 0.8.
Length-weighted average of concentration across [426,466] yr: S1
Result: 1.32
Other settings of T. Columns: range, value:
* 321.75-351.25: 1.44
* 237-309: 1.55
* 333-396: 1.41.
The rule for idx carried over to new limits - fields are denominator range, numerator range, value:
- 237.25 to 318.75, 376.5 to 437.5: 0.87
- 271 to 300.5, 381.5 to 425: 0.98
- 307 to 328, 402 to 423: 0.86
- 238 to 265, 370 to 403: 0.79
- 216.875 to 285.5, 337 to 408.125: 0.85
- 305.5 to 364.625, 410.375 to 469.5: 0.90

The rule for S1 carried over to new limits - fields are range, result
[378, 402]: 1.37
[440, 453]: 1.34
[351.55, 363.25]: 1.42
